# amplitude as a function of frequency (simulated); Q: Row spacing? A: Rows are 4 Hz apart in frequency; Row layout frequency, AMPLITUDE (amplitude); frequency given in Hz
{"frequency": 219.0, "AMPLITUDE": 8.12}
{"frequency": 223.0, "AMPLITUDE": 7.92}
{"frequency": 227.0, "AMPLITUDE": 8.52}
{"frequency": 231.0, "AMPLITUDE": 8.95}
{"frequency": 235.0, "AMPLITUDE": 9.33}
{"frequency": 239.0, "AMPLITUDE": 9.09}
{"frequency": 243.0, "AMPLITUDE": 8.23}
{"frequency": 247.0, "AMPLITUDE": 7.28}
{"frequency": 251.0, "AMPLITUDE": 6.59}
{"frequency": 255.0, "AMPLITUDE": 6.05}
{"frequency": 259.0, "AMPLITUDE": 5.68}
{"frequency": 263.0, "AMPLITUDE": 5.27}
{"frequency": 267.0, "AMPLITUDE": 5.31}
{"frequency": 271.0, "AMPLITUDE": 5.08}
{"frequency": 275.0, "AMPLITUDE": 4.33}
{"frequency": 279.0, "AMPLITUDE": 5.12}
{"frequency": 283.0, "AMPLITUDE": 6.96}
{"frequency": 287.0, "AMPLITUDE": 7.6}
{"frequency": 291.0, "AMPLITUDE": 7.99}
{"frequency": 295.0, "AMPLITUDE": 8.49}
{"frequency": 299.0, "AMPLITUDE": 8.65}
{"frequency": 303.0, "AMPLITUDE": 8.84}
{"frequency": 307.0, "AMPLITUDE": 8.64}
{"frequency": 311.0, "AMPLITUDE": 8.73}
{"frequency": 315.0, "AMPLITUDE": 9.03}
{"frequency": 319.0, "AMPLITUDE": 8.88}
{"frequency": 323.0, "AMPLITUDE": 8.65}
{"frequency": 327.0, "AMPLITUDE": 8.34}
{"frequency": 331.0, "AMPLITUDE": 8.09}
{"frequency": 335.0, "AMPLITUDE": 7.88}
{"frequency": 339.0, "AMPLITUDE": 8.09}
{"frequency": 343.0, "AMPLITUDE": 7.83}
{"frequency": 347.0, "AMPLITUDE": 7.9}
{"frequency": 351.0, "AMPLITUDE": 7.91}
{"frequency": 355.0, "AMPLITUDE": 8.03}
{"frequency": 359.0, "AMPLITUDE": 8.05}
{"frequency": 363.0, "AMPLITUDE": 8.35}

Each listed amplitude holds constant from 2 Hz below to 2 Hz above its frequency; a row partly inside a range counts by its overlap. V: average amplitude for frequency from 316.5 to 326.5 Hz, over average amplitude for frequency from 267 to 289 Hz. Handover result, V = 1.51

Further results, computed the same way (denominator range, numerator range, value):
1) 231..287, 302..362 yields 1.26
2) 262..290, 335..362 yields 1.38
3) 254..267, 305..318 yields 1.58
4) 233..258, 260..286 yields 0.71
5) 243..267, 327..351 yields 1.27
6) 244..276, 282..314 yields 1.43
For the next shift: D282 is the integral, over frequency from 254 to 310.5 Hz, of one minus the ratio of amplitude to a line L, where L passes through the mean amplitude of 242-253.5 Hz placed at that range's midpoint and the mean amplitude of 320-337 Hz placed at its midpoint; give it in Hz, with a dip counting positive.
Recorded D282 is 6.9 Hz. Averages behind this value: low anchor 7.23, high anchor 8.28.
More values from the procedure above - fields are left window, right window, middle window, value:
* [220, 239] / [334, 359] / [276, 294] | 3.2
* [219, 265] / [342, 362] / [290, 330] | -4.2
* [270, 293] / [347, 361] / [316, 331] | -2.8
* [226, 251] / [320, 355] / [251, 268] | 5.4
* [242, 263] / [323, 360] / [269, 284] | 3.7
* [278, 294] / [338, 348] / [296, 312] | -2.9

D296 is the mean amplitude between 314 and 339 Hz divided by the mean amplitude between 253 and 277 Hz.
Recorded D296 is 1.6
